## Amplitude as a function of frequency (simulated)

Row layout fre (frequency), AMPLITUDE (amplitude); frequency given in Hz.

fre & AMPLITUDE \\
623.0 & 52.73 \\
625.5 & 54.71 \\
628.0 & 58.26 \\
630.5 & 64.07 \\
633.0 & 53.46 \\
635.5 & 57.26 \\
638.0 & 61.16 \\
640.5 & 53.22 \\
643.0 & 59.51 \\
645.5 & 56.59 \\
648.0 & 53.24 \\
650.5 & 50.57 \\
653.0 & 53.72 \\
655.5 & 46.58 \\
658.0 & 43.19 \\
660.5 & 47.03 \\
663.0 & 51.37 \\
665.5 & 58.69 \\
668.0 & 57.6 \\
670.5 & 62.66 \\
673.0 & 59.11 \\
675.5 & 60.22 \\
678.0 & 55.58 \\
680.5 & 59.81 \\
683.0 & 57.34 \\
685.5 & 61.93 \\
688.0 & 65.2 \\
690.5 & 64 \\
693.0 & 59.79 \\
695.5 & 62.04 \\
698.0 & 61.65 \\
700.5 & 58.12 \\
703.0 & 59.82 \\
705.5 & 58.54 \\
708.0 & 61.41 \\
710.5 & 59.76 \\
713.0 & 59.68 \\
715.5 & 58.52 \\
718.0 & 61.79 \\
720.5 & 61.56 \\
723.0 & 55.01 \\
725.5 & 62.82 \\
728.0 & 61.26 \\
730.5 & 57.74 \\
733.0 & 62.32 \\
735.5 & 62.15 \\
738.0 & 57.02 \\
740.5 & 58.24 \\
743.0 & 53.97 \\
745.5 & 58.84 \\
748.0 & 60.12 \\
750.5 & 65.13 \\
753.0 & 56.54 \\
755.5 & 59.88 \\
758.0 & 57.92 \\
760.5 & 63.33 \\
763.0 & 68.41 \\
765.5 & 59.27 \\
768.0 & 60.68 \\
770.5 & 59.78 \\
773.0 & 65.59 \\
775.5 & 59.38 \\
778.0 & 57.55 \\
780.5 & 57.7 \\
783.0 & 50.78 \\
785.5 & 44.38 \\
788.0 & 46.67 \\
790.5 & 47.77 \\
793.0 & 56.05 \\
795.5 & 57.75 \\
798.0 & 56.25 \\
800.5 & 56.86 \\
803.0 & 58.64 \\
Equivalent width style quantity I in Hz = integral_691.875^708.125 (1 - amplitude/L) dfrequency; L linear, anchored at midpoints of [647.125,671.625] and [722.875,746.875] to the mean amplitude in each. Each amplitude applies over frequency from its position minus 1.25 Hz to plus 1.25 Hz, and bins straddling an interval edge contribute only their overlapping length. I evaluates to -1.2 Hz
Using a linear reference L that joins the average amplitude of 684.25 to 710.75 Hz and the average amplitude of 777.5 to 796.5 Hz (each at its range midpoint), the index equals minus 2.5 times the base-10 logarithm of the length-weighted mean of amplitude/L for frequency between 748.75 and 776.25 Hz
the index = -0.13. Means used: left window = 61.2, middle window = 61.5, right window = 52.1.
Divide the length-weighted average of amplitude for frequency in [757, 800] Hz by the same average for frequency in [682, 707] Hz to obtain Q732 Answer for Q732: 0.9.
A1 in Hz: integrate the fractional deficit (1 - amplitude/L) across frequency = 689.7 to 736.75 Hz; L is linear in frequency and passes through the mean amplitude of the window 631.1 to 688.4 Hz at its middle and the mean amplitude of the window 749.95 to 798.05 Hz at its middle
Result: -3.2 Hz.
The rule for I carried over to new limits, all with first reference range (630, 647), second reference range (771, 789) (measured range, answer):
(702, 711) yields -0.58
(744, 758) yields -1.10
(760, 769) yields -1.26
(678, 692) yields -1.09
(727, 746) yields -1.09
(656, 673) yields 1.05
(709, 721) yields -0.87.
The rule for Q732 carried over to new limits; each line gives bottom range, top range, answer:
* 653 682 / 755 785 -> 1.09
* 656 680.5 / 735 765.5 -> 1.09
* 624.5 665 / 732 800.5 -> 1.07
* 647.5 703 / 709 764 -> 1.06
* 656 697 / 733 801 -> 1.00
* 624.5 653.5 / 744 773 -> 1.08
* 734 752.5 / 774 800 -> 0.90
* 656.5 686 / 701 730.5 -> 1.07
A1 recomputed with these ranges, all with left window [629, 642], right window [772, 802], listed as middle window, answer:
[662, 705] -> -2.2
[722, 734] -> -0.9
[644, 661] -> 2.1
